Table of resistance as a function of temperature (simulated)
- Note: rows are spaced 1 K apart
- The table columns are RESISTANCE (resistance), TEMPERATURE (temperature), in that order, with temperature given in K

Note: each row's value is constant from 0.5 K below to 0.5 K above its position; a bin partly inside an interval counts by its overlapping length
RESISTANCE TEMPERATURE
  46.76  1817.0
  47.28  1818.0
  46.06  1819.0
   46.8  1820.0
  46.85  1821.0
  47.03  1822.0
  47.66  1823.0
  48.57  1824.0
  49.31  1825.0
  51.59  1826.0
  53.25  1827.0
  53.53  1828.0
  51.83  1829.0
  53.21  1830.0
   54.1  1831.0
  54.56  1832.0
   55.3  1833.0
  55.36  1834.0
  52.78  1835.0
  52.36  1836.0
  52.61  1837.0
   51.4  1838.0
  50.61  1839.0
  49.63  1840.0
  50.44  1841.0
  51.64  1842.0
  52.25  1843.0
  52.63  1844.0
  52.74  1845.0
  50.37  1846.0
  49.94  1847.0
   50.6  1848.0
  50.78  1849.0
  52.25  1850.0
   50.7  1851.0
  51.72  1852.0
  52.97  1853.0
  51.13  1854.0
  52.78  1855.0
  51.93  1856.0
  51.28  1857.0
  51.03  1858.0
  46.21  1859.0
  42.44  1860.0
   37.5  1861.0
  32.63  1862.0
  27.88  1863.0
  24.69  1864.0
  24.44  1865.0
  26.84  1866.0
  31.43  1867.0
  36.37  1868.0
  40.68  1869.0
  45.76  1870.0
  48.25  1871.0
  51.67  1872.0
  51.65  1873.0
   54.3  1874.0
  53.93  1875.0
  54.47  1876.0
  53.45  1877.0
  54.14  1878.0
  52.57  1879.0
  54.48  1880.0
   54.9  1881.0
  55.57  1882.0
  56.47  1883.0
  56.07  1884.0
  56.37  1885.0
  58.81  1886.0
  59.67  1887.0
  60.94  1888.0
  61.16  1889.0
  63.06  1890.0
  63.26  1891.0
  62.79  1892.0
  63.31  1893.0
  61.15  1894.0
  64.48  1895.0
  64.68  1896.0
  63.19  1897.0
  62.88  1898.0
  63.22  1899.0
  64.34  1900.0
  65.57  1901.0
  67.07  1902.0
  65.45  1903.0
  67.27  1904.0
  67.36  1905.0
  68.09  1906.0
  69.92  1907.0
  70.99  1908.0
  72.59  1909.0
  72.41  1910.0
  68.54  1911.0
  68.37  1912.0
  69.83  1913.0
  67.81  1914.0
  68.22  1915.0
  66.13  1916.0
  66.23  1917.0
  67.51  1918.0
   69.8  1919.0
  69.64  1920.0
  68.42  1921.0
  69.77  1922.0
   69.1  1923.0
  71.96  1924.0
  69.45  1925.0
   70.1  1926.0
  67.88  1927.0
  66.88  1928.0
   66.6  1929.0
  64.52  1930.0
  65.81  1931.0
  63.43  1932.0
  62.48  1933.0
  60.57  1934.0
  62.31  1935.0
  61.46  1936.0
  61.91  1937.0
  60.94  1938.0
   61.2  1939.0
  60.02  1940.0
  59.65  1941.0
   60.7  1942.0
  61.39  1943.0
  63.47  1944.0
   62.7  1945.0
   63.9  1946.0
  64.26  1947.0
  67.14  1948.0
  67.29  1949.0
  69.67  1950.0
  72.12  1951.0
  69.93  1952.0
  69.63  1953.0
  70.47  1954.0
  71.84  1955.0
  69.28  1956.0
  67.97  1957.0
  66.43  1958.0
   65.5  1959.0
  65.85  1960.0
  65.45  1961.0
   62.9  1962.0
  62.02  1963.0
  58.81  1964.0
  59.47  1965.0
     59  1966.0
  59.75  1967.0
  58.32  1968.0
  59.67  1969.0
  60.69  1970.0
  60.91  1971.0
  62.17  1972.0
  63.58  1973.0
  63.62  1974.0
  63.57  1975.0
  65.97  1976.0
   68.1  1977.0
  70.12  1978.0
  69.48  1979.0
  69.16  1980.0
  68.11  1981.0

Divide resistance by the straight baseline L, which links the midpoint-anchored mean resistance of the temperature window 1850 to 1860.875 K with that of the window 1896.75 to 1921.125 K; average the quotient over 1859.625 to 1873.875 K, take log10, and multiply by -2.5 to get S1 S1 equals 0.39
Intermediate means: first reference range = 49.9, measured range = 37.7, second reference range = 67.7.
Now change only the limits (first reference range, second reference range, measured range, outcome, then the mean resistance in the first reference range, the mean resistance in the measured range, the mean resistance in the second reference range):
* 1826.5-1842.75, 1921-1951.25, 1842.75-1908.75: 0.084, 52.7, 53.5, 65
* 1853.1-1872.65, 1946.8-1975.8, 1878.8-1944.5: -0.219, 41.1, 64.3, 64.8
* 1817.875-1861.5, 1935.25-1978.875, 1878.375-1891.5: -0.039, 50.6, 57.9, 64.2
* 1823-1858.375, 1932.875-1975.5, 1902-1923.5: -0.158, 51.9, 68.7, 63.7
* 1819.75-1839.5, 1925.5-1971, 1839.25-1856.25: 0.042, 51.5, 51.4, 64.2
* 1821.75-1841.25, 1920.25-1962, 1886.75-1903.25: -0.060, 51.8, 63.3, 65.8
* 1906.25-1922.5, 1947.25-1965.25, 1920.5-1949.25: 0.055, 69.1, 64.6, 66.8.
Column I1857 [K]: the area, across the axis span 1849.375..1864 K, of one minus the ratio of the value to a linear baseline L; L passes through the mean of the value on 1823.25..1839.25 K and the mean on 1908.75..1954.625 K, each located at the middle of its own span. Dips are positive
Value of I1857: 2.6 K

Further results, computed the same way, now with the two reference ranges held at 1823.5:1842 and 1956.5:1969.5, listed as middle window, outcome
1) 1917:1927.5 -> -1.8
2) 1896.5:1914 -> -2.9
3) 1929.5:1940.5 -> -0.4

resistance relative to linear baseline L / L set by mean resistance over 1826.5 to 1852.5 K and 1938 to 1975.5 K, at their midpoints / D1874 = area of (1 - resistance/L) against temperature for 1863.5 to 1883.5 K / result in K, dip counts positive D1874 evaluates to 3.4 K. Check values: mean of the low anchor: 52.2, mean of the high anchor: 64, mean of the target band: 46.3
